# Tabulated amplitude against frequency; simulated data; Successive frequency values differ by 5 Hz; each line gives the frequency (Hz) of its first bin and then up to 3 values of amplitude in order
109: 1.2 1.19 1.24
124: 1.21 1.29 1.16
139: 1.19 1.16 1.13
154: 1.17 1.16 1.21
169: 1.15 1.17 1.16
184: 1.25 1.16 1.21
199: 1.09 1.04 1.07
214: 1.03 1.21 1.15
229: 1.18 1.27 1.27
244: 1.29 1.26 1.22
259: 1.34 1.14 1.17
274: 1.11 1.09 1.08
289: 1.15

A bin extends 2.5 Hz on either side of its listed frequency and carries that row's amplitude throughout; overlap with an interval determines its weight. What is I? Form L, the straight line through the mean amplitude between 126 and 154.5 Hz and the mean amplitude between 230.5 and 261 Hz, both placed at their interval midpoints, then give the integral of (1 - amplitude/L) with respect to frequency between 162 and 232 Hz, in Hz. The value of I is 4.6 Hz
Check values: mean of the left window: 1.18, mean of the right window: 1.27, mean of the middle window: 1.15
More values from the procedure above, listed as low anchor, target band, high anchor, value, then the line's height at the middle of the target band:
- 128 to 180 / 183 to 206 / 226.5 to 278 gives 0.9 Hz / 1.19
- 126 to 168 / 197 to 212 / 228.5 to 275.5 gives 1.8 Hz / 1.21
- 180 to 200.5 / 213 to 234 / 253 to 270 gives 0.6 Hz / 1.2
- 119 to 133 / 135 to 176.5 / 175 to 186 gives 1.7 Hz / 1.22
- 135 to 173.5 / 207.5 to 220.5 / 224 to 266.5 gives 1.3 Hz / 1.22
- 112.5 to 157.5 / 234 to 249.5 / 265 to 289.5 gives -1.9 Hz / 1.14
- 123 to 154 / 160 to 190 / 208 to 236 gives -0.3 Hz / 1.17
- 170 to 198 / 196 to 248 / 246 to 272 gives 1.8 Hz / 1.2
